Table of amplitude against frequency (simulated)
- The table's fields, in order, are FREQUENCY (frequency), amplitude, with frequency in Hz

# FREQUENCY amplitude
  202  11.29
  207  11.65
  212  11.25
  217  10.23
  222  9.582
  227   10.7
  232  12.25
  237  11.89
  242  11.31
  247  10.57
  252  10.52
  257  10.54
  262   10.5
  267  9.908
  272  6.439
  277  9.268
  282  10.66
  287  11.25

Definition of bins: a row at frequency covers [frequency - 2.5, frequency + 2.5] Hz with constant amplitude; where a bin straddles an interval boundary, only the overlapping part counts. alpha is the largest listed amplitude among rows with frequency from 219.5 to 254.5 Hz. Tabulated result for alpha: 12.25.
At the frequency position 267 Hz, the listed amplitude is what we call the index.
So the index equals 9.908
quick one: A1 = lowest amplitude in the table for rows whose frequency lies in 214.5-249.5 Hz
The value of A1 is 9.582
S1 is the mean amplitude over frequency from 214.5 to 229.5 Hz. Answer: 10.2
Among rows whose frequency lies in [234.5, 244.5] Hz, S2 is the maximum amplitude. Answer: 11.89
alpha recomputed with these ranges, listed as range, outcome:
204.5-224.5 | 11.65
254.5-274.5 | 10.54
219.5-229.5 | 10.7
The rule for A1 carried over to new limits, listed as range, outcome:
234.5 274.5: 6.439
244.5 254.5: 10.52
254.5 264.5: 10.5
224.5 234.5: 10.7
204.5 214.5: 11.25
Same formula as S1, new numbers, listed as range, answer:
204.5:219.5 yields 11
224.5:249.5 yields 11.3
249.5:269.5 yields 10.4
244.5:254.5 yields 10.5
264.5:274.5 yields 8.17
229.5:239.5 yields 12.1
